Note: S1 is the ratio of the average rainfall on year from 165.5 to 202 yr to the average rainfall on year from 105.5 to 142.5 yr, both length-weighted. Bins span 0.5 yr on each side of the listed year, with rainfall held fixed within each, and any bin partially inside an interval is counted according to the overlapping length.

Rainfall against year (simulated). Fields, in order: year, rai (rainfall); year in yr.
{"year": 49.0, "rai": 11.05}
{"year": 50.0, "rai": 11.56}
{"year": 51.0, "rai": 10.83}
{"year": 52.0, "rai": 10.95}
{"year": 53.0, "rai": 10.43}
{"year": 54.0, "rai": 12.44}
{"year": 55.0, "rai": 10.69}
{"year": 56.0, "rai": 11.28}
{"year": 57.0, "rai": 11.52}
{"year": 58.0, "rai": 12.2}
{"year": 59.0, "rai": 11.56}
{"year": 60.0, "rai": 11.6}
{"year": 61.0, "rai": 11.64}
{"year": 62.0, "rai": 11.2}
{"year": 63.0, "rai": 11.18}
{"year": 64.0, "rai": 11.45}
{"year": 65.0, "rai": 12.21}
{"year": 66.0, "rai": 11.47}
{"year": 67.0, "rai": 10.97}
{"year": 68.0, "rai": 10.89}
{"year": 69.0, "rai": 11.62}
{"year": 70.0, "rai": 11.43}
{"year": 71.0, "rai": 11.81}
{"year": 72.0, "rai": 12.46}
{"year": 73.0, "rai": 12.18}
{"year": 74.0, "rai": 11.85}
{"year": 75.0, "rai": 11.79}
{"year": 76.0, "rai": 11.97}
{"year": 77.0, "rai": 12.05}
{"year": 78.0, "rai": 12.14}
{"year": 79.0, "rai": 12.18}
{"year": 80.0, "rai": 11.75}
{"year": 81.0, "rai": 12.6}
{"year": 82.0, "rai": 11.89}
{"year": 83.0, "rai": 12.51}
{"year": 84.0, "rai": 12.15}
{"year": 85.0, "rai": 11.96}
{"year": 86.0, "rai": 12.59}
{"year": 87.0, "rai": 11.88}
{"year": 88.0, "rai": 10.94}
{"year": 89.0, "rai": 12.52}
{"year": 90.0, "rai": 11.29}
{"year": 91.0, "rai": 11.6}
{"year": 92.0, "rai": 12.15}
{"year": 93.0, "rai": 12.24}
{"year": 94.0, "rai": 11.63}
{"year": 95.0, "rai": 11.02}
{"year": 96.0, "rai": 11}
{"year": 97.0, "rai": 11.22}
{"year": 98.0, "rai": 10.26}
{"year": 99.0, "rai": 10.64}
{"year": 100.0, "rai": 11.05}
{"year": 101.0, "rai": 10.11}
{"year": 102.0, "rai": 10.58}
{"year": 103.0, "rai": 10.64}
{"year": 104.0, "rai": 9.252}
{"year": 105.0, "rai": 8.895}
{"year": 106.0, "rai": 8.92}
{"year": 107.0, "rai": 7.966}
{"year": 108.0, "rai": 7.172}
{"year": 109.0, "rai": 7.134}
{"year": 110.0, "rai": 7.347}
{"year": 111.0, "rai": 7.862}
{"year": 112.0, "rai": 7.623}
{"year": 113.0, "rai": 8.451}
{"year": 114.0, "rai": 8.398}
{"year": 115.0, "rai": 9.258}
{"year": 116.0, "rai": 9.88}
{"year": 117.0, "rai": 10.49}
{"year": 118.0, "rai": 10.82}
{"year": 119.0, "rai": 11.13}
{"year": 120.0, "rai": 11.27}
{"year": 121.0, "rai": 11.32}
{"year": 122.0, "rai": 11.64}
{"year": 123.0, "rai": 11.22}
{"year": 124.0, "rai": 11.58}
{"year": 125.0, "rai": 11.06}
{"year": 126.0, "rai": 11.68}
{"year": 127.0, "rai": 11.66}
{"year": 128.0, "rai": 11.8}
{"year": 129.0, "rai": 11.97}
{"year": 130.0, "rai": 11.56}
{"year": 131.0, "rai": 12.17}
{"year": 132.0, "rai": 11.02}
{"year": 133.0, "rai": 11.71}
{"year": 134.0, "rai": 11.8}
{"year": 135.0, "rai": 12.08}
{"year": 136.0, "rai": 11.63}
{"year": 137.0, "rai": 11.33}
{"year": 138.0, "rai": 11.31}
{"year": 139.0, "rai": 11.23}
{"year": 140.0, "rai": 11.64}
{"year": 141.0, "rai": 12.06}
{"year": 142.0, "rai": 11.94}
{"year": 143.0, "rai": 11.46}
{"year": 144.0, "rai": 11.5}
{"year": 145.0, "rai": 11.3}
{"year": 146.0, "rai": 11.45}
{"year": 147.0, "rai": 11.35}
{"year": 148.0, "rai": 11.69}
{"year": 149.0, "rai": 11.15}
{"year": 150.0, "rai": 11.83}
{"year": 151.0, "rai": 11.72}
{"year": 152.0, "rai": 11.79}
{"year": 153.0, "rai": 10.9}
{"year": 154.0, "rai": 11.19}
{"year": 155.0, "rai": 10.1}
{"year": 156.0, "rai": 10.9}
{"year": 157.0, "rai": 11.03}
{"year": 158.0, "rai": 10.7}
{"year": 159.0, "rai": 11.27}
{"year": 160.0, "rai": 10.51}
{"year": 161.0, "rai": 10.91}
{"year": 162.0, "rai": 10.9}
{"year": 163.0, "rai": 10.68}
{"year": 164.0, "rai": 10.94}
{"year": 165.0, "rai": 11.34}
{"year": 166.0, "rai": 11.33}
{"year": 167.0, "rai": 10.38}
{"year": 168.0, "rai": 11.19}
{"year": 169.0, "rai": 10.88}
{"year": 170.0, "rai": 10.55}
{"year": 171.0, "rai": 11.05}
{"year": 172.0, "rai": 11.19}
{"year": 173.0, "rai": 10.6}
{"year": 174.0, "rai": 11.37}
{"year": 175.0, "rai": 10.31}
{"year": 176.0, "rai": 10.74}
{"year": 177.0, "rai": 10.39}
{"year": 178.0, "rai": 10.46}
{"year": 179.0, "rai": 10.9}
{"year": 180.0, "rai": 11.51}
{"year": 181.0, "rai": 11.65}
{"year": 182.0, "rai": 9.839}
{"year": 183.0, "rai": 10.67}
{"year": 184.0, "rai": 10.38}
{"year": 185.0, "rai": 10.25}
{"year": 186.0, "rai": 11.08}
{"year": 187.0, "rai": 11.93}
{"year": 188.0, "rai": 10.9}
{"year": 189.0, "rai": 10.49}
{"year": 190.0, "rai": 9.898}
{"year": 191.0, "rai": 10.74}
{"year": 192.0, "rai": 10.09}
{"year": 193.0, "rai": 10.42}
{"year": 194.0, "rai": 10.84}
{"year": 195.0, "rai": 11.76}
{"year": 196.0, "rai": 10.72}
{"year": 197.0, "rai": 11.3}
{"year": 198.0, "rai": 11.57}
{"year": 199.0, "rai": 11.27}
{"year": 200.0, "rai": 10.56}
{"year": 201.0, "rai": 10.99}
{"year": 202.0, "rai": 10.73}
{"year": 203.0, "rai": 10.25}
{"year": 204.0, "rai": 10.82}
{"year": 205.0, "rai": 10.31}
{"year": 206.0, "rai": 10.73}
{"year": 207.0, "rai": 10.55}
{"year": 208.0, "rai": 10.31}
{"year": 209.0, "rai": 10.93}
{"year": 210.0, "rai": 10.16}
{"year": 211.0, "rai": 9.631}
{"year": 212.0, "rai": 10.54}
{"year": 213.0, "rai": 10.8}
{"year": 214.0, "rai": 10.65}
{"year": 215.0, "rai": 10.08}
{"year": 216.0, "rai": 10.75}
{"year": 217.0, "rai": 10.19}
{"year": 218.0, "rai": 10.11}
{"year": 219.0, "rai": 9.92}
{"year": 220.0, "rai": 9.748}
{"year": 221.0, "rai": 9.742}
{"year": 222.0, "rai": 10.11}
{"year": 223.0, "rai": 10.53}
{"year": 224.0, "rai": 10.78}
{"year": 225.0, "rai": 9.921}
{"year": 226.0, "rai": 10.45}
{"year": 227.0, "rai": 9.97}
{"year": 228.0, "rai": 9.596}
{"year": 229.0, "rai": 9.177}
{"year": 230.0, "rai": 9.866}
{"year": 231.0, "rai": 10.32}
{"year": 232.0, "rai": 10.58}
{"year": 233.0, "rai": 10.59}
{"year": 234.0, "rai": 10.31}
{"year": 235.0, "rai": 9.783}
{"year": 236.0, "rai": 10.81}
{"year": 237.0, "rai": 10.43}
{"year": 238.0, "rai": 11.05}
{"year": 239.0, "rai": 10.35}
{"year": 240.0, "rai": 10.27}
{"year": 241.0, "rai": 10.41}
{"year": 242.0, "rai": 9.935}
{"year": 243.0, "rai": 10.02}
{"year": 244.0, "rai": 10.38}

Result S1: 1.03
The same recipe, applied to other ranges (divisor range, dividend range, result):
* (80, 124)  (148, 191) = 1.04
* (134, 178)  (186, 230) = 0.94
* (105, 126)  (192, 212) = 1.12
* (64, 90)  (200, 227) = 0.87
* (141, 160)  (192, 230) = 0.92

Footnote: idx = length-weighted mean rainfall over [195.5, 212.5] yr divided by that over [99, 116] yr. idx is 1.2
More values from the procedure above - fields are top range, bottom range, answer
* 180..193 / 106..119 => 1.24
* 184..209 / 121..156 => 0.94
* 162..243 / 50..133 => 0.96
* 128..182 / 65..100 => 0.96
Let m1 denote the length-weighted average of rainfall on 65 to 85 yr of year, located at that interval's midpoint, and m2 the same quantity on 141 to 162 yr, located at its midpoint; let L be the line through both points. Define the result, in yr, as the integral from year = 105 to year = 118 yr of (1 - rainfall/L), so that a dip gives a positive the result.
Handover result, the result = 3.5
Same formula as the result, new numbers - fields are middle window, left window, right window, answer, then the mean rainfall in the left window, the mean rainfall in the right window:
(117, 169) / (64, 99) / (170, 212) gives -0.7 yr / 11.8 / 10.7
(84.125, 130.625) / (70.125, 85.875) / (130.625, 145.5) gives 5.3 yr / 12.1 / 11.6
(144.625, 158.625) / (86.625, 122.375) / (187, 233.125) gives -1.3 yr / 10.1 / 10.5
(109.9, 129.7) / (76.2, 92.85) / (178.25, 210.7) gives 2.1 yr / 12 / 10.8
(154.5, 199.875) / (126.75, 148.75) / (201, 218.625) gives 0.6 yr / 11.6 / 10.5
